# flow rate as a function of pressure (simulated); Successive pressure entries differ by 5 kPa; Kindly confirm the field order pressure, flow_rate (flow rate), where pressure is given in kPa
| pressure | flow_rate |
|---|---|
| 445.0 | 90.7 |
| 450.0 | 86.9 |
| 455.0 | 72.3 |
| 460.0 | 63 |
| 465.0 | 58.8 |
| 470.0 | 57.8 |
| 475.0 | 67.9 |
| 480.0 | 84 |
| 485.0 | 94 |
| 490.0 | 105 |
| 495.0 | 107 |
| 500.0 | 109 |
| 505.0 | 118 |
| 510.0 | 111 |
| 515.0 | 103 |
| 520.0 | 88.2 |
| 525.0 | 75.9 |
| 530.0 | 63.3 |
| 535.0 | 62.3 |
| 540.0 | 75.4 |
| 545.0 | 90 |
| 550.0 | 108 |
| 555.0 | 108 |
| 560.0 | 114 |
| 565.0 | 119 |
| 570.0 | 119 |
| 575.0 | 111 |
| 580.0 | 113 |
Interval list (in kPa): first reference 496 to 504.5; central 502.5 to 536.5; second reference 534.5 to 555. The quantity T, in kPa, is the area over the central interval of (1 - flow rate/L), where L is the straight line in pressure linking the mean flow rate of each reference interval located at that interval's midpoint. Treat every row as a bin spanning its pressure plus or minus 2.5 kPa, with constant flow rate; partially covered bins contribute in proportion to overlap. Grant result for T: 4.2 kPa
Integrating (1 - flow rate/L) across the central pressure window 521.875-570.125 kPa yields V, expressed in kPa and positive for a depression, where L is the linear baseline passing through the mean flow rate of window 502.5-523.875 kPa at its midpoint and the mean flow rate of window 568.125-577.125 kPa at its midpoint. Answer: 7.9 kPa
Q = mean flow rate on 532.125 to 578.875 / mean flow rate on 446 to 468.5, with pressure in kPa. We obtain 1.4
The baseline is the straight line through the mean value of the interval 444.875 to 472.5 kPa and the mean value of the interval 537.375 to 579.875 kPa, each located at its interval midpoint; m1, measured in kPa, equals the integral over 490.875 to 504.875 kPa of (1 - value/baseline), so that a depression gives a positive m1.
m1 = -4.2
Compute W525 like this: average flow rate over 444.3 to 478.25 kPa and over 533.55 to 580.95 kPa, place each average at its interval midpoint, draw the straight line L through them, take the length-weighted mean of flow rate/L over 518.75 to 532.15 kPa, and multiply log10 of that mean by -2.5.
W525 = 0.22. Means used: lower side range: 70.3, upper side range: 102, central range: 75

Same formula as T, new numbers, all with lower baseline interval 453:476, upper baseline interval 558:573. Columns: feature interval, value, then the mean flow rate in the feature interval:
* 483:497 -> -4.53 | 102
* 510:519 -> -1.28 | 103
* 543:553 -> 0.75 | 99.9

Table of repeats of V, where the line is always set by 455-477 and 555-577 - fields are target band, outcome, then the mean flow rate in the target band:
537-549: 2.12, 85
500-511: -4.00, 114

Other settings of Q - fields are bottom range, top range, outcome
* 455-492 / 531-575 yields 1.32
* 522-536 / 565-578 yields 1.69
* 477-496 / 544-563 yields 1.11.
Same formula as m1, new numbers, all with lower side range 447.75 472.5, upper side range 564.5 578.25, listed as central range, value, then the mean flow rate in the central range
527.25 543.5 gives 5.15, 68.6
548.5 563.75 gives -0.23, 111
